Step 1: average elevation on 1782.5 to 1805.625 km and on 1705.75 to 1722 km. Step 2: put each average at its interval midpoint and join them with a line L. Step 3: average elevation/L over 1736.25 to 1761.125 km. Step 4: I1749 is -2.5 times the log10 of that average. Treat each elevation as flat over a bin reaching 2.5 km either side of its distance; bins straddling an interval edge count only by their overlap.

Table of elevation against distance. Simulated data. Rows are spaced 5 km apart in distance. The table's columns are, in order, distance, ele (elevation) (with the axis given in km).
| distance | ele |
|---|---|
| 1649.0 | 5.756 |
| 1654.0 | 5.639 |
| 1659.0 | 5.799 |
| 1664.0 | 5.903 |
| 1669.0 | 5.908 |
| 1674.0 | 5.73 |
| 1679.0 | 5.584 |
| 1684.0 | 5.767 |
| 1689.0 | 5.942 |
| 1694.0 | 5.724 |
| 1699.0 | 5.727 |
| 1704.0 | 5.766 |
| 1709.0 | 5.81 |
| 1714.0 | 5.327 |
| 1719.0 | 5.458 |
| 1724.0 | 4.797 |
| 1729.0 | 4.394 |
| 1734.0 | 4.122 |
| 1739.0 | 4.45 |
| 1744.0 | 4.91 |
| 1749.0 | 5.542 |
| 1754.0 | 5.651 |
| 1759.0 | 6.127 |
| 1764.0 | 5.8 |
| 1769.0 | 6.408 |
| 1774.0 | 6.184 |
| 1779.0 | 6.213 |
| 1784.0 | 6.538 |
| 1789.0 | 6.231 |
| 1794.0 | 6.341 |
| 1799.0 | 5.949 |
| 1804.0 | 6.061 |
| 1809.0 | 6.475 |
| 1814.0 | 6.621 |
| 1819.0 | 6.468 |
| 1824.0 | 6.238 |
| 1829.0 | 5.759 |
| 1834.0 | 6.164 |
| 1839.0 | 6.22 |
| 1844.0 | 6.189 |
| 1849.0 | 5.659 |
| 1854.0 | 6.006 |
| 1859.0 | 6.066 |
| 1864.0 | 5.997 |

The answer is 0.10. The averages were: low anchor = 5.52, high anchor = 6.22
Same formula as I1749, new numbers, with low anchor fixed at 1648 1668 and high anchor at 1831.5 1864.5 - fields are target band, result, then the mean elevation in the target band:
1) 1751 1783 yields -0.03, 6.08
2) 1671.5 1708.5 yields 0.01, 5.75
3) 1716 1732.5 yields 0.21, 4.85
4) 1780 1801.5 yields -0.05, 6.26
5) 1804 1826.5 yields -0.07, 6.41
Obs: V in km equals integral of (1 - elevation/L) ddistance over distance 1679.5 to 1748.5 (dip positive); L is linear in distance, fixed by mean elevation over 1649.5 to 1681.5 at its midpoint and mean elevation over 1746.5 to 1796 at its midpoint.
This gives 7.5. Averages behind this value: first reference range 5.76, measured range 5.26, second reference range 6.1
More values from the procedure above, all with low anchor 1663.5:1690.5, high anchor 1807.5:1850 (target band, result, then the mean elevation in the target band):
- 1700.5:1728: 2.37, 5.39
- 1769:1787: -0.74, 6.32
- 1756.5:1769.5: -0.08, 6.07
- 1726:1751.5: 5.47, 4.69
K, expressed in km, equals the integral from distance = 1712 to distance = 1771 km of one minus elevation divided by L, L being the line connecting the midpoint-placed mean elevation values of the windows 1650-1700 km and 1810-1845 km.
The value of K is 7.4 km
